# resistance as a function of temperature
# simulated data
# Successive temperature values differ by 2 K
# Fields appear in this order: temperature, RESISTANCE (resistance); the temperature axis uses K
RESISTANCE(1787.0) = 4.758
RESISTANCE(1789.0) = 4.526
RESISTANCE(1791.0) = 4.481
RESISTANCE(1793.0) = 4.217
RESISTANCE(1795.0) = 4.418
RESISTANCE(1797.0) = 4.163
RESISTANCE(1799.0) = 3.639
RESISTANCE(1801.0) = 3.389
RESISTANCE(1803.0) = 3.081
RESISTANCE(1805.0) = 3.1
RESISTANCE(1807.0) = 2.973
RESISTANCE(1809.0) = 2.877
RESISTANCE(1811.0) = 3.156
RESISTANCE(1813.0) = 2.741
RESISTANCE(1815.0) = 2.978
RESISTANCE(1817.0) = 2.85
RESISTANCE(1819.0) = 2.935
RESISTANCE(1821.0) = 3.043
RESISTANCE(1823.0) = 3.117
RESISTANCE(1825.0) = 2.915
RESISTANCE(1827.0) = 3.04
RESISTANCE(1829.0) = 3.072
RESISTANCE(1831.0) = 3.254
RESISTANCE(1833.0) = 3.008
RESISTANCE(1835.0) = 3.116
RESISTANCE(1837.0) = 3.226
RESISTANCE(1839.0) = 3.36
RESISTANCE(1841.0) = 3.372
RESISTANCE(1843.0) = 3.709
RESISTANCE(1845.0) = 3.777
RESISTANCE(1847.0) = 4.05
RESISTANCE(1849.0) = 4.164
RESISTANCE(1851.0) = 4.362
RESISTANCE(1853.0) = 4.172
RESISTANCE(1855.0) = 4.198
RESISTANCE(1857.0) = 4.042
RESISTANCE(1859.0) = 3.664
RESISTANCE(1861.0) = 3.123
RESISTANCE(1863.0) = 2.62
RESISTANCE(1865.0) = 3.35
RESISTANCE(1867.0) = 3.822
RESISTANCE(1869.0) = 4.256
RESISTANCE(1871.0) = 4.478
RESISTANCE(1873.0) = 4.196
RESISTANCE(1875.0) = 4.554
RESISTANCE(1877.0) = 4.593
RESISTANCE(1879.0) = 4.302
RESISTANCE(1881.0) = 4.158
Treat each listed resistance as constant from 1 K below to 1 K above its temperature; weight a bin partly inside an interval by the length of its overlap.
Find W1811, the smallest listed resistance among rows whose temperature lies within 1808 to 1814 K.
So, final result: 2.741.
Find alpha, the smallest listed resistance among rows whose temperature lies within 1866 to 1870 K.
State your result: 3.822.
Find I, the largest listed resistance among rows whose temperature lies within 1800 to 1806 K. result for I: 3.389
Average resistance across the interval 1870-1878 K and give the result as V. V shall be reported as 4.46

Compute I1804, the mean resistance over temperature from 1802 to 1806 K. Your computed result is 3.09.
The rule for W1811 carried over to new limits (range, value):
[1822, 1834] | 2.915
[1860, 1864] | 2.62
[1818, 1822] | 2.935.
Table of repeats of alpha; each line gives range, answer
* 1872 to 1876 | 4.196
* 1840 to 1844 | 3.372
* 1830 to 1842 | 3.008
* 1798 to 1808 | 2.973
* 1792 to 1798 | 4.163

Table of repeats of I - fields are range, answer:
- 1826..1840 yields 3.36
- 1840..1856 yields 4.362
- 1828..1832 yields 3.254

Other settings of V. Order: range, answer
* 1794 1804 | 3.74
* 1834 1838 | 3.17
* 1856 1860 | 3.85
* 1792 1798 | 4.27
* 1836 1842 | 3.32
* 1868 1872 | 4.37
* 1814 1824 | 2.98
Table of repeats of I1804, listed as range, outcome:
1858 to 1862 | 3.39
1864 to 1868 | 3.59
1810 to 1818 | 2.93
